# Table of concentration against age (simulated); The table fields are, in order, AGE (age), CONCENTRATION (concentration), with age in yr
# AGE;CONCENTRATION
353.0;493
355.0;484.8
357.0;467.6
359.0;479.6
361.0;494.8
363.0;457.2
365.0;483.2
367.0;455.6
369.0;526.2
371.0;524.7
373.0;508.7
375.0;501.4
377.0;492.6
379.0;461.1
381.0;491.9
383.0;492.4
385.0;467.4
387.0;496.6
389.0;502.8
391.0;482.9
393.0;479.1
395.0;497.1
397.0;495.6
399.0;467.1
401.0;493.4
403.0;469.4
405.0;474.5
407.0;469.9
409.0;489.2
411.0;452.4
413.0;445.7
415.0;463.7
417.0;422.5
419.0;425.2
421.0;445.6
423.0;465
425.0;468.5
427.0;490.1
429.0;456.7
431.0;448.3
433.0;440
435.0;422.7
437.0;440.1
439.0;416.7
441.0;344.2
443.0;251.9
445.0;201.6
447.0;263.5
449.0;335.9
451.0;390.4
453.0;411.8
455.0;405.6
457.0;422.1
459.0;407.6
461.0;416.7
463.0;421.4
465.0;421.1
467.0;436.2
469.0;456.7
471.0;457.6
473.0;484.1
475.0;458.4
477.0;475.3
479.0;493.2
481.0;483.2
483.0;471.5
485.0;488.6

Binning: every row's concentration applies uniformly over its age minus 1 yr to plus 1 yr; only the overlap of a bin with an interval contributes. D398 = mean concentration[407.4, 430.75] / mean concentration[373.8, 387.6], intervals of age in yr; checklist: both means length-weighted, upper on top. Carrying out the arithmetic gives 0.94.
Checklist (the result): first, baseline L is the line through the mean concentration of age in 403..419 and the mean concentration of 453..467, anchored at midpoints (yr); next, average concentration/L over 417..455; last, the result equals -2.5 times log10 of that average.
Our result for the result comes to 0.11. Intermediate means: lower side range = 458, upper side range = 417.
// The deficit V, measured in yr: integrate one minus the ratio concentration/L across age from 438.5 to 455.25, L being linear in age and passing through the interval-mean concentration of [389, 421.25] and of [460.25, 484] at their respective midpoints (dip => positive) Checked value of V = 4.8 yr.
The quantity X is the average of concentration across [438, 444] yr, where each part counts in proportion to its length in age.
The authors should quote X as 338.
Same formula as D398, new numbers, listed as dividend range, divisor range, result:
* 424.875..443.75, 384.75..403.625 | 0.86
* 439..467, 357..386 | 0.75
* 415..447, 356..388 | 0.83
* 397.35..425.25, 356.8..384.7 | 0.94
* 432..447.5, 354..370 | 0.73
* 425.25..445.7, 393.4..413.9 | 0.83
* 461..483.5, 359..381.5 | 0.93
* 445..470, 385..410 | 0.81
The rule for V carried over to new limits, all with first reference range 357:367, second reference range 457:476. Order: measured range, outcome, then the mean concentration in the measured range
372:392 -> -0.9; 490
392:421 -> -0.4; 467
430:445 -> 2.2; 382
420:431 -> -0.3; 464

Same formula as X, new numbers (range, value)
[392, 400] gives 485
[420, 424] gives 455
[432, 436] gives 431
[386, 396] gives 492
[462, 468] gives 426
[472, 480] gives 478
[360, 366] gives 478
